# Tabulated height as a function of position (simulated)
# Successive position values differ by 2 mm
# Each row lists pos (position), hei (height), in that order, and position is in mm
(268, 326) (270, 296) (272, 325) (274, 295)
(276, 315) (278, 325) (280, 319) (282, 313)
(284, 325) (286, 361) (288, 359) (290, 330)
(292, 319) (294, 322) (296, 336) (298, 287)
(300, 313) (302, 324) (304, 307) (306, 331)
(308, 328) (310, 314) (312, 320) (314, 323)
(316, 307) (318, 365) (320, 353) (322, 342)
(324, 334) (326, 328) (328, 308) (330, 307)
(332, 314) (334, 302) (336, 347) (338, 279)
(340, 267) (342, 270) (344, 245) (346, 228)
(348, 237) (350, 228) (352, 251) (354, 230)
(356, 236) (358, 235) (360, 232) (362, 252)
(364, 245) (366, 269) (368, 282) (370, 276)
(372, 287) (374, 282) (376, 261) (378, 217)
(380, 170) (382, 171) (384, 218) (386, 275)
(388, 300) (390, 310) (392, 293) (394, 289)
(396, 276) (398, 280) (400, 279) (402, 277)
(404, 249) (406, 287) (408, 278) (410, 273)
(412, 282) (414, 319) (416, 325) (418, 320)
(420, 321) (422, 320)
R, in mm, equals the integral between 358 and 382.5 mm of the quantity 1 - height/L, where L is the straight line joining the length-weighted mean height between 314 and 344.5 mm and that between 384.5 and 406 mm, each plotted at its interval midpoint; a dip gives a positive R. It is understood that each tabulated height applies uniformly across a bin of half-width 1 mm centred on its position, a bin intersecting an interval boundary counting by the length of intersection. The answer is 3.9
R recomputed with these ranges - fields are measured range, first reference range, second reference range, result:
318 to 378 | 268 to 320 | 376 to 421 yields 4.1 mm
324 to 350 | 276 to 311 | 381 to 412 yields 1.4 mm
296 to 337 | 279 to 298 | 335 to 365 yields -4.2 mm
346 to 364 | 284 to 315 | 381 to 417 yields 3.7 mm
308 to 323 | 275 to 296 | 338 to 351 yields -2.3 mm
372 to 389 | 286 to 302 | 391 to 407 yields 2.8 mm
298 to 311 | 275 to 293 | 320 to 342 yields 0.2 mm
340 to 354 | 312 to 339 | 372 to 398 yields 2.6 mm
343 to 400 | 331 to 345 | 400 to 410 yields 5.7 mm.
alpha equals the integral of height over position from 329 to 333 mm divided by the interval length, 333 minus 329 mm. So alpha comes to 310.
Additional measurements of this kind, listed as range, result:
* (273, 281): 314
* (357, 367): 247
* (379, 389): 227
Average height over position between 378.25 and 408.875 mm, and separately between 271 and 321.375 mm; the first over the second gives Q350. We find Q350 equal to 0.8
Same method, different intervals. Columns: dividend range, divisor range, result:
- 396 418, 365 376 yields 1.03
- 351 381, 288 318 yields 0.77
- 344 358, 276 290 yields 0.71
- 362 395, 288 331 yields 0.80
